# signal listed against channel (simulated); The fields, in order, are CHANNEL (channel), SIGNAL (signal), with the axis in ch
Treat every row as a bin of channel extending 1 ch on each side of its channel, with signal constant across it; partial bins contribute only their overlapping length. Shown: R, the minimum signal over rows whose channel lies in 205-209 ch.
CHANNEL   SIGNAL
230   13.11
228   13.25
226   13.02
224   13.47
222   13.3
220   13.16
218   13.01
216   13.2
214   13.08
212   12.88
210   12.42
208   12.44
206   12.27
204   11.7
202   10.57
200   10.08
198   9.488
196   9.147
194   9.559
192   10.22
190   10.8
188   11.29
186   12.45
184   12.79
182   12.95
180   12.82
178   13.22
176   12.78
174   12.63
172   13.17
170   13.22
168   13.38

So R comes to 12.27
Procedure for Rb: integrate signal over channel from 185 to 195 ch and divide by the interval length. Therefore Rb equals 10.9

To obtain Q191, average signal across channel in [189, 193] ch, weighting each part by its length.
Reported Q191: 10.5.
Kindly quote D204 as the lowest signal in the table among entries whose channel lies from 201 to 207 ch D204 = 10.57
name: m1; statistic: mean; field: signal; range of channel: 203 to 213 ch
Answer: 12.3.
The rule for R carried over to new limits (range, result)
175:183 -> 12.78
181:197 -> 9.147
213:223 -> 13.01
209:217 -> 12.42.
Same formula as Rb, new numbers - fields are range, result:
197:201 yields 9.78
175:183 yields 12.9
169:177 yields 13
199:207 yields 11.2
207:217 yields 12.8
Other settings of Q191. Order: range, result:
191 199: 9.6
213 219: 13.1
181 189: 12.4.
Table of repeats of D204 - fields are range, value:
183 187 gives 12.45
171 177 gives 12.63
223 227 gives 13.02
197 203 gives 9.488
